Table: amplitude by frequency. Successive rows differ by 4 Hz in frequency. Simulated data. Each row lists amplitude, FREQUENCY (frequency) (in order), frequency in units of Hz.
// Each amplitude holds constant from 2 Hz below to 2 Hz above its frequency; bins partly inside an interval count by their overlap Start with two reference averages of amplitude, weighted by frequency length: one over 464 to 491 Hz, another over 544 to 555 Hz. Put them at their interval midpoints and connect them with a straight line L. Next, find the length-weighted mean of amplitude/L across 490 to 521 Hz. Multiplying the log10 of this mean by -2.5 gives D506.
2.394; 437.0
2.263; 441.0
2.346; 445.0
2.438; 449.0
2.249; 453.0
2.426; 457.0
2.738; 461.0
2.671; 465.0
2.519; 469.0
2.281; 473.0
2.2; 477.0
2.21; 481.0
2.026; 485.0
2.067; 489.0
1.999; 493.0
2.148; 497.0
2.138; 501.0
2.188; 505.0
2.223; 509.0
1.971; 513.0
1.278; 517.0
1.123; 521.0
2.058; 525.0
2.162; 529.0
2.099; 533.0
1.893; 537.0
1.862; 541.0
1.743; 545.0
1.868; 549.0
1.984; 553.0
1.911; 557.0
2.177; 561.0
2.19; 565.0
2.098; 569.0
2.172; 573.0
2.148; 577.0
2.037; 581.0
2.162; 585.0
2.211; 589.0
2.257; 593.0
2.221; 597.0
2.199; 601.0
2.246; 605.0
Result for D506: 0.10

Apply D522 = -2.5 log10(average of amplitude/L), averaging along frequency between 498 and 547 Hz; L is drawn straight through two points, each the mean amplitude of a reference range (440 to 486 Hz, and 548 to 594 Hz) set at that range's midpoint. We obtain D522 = 0.17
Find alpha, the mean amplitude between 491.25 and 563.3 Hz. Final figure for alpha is 1.94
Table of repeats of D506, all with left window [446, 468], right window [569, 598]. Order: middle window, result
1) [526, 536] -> 0.10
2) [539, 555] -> 0.21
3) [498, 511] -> 0.09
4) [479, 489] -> 0.15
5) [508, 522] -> 0.39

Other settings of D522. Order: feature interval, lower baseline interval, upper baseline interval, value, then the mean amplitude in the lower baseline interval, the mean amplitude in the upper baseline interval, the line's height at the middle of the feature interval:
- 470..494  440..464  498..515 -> 0.06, 2.43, 2.13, 2.26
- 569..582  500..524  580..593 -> -0.01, 1.82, 2.16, 2.11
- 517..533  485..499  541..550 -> 0.09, 2.06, 1.81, 1.91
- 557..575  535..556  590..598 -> -0.06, 1.87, 2.24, 2.03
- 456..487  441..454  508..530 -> -0.11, 2.34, 1.77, 2.15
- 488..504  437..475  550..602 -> 0.12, 2.43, 2.13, 2.33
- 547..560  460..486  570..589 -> 0.13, 2.38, 2.14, 2.2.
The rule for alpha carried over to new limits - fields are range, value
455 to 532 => 2.13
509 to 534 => 1.8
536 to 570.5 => 1.97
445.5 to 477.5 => 2.45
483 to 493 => 2.04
